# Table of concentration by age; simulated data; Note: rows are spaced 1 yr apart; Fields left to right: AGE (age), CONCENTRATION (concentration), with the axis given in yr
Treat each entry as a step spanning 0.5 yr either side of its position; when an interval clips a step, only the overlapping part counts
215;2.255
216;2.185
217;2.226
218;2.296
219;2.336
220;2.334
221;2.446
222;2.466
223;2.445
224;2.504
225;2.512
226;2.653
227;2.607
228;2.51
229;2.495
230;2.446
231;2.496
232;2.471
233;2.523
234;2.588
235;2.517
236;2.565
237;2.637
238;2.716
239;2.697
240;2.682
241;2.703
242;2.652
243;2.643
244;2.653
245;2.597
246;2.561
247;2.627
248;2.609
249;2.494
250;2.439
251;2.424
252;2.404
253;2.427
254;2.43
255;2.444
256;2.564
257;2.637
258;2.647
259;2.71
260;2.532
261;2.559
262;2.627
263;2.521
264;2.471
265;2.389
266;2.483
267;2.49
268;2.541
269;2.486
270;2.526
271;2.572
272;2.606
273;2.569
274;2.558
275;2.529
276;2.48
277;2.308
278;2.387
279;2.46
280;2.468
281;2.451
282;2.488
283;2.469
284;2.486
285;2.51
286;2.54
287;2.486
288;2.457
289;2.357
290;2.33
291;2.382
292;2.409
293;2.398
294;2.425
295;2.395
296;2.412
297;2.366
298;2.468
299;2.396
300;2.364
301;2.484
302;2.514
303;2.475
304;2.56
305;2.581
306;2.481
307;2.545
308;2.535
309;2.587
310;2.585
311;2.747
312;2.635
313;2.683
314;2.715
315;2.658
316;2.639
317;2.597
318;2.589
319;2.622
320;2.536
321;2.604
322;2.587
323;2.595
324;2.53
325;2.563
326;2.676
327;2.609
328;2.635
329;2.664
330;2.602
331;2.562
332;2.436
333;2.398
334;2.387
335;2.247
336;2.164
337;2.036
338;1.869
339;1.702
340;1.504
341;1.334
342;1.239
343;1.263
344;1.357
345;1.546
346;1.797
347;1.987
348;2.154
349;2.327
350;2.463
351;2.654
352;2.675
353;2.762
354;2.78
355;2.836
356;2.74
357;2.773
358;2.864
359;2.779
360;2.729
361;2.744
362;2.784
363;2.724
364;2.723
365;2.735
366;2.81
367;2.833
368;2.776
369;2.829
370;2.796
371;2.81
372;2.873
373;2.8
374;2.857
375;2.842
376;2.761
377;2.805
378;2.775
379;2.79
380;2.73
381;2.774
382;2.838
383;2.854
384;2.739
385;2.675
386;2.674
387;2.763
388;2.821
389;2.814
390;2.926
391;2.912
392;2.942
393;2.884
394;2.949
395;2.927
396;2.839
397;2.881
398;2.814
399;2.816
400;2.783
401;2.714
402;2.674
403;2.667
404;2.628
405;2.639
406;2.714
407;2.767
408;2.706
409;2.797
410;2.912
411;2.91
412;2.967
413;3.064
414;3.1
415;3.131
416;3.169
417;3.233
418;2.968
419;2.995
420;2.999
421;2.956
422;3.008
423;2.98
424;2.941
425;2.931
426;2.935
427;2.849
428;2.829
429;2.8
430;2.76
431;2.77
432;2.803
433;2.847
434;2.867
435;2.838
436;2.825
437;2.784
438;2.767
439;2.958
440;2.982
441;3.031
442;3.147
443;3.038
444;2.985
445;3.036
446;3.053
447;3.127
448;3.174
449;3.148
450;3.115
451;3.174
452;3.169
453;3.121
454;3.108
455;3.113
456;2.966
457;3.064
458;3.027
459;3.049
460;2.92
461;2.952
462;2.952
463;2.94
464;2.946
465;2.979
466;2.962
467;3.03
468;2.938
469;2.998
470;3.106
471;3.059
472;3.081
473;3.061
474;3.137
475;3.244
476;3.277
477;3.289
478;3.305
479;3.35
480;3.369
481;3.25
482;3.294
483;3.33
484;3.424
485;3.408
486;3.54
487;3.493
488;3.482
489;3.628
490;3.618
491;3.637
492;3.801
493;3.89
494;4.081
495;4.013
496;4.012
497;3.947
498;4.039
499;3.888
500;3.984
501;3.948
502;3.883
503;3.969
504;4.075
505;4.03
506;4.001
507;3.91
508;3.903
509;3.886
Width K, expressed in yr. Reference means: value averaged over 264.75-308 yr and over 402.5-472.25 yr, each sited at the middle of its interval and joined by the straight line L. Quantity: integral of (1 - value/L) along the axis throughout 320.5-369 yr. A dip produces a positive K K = 4.9 yr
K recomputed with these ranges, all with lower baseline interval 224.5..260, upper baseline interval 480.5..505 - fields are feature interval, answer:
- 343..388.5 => 7.5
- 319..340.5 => 4.3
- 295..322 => 3.1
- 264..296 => 3.2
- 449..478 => 4.3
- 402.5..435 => 4.8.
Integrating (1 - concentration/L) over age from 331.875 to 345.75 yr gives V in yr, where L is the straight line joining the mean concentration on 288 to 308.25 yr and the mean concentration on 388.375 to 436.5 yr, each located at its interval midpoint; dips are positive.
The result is 4.2 yr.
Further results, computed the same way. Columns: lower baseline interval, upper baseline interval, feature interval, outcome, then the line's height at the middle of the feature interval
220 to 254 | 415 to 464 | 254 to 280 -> 0.9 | 2.61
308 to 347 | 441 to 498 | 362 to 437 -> -1.7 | 2.79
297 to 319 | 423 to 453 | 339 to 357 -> 4.0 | 2.68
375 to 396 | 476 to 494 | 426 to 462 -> 2.7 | 3.21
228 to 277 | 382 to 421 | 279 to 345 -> 7.1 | 2.67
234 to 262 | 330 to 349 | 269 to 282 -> -0.6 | 2.38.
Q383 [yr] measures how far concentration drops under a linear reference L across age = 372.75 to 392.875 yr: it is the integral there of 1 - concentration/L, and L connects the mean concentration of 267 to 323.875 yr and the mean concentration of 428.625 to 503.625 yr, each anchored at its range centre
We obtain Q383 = 0.6 yr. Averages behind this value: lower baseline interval 2.51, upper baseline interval 3.24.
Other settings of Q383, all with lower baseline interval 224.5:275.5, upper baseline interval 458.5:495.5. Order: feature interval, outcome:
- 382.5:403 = 1.4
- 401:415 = 1.1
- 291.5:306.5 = 1.5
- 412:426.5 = 0.4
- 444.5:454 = 0.2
